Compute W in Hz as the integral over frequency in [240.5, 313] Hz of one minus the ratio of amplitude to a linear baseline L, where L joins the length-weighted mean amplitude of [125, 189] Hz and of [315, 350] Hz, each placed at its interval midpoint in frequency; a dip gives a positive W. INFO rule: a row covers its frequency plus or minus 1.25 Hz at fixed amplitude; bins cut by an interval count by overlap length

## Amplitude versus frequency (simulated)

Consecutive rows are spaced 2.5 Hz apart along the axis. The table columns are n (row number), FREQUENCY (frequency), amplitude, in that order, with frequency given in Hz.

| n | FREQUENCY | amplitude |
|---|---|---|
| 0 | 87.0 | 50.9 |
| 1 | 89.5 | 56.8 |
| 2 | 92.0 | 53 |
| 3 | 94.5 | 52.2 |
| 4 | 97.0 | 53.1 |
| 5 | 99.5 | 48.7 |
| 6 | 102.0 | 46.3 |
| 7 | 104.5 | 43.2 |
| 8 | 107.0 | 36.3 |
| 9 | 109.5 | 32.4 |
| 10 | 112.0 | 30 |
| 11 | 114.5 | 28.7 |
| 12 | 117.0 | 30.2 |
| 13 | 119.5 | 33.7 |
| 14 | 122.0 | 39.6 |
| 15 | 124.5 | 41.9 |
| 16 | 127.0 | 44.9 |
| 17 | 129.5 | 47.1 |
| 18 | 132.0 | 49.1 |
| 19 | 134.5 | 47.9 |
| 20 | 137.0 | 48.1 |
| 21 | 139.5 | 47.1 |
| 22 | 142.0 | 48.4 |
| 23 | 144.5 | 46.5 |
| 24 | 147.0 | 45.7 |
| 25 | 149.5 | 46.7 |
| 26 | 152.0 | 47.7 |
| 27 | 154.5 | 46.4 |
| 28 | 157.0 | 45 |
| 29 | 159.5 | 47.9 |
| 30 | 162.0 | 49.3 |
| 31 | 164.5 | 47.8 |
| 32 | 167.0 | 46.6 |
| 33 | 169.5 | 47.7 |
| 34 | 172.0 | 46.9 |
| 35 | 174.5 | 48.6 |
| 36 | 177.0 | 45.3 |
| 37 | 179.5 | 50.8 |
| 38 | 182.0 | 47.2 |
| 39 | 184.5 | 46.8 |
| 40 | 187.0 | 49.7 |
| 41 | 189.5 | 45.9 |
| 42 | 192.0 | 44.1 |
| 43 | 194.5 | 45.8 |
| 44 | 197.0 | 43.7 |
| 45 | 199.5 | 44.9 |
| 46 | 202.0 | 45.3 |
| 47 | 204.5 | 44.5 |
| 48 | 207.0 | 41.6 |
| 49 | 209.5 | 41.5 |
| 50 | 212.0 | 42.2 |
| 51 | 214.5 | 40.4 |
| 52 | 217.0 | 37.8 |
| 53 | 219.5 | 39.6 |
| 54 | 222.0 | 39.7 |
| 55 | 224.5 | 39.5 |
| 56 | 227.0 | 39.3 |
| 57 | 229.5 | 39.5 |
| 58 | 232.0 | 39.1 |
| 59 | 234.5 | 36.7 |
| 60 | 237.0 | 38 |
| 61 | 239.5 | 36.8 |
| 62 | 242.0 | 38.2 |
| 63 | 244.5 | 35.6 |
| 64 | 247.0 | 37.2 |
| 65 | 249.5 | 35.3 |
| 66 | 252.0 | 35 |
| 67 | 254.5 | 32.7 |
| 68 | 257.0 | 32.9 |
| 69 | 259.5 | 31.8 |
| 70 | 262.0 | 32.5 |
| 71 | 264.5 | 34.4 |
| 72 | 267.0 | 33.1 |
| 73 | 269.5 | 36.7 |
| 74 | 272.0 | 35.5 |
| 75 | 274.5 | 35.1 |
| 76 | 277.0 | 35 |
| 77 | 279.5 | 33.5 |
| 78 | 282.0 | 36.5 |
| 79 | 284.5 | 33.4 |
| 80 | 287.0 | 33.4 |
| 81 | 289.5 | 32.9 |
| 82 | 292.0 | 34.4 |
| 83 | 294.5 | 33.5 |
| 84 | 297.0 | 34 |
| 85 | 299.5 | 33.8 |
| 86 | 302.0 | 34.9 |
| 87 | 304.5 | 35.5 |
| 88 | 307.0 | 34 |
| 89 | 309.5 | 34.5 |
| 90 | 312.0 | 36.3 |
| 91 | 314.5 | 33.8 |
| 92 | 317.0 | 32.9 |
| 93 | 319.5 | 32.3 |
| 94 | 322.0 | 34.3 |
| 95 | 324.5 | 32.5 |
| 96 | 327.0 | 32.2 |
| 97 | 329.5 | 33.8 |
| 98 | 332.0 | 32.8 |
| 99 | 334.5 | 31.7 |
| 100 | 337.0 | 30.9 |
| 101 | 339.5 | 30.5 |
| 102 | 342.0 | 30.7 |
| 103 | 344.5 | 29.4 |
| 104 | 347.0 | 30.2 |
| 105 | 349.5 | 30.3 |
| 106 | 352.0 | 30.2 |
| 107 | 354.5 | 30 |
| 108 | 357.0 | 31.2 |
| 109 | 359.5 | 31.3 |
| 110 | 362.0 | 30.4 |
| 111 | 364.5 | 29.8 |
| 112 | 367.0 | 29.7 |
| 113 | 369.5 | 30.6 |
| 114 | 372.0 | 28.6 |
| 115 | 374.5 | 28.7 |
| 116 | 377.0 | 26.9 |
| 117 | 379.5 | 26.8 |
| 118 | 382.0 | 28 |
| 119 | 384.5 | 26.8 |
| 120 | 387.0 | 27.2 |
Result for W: 4.2 Hz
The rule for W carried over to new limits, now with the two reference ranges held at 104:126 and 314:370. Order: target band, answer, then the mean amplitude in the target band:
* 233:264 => -2.27 Hz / 35.2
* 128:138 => -3.84 Hz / 48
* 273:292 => -1.17 Hz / 34.3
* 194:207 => -4.21 Hz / 44.5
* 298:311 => -1.07 Hz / 34.6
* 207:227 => -4.09 Hz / 40.1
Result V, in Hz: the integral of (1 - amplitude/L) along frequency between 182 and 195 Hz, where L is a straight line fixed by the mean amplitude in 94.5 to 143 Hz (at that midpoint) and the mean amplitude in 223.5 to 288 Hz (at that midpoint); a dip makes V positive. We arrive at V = -2.6 Hz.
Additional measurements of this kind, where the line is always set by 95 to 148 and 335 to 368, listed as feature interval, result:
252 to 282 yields 0.62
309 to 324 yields -0.79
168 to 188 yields -4.23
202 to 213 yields -1.40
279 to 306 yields -0.57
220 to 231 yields -0.74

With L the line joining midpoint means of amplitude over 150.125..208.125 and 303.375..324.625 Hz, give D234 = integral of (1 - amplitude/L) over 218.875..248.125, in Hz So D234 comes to 2.30 Hz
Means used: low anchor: 46.5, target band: 38.2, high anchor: 34.1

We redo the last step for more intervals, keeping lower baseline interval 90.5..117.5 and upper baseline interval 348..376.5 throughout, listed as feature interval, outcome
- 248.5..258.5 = 0.30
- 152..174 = -4.64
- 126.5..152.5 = -4.62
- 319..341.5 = -0.59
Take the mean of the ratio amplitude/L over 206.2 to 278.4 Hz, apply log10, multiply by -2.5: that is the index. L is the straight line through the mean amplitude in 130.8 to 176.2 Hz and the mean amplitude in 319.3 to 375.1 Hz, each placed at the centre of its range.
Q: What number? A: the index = 0.083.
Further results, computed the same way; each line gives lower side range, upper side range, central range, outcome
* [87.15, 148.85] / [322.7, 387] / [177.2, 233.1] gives -0.11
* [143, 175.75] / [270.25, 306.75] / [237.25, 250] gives 0.06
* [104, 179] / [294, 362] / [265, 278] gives 0.02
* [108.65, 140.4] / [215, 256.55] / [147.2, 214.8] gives -0.19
